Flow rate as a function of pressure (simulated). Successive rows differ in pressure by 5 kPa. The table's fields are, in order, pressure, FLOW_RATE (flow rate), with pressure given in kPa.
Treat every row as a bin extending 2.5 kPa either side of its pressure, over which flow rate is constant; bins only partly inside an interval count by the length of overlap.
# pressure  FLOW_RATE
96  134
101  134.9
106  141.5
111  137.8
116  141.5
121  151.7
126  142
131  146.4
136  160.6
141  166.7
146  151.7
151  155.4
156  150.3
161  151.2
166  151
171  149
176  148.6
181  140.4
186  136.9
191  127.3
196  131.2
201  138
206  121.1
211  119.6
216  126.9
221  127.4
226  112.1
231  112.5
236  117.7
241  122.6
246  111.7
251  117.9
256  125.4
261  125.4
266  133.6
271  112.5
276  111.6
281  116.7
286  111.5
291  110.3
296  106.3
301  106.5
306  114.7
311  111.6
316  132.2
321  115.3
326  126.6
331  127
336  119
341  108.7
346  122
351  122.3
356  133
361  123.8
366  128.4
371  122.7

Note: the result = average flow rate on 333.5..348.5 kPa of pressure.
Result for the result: 117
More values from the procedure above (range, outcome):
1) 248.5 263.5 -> 123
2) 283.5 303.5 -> 109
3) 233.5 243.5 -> 120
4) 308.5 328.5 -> 121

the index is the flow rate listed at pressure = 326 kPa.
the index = 126.6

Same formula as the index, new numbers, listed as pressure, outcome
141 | 166.7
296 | 106.3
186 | 136.9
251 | 117.9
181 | 140.4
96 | 134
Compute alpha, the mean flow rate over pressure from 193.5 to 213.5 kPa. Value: 127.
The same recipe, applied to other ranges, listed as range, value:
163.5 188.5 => 145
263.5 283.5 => 119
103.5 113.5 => 140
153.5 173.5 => 150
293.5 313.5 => 110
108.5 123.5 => 144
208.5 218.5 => 123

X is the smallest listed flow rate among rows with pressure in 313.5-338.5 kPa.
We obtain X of 115.3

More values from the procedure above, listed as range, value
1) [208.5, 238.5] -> 112.1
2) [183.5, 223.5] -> 119.6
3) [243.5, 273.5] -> 111.7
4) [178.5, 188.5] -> 136.9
